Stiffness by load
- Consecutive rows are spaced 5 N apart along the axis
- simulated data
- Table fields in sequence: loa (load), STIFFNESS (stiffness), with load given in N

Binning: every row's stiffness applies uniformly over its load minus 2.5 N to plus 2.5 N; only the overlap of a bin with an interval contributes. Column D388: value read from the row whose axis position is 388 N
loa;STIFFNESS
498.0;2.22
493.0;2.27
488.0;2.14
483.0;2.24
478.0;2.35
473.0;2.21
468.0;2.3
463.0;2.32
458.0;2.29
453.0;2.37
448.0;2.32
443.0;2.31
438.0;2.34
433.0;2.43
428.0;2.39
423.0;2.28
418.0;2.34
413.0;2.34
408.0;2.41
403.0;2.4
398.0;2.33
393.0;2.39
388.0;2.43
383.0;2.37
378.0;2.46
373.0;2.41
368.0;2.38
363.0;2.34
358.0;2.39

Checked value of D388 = 2.43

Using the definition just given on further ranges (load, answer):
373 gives 2.41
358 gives 2.39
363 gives 2.34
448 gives 2.32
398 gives 2.33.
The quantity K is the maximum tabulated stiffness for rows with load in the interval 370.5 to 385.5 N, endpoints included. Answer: 2.46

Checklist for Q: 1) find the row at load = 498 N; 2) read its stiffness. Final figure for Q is 2.22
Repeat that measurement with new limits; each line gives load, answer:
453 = 2.37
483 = 2.24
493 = 2.27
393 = 2.39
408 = 2.41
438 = 2.34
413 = 2.34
